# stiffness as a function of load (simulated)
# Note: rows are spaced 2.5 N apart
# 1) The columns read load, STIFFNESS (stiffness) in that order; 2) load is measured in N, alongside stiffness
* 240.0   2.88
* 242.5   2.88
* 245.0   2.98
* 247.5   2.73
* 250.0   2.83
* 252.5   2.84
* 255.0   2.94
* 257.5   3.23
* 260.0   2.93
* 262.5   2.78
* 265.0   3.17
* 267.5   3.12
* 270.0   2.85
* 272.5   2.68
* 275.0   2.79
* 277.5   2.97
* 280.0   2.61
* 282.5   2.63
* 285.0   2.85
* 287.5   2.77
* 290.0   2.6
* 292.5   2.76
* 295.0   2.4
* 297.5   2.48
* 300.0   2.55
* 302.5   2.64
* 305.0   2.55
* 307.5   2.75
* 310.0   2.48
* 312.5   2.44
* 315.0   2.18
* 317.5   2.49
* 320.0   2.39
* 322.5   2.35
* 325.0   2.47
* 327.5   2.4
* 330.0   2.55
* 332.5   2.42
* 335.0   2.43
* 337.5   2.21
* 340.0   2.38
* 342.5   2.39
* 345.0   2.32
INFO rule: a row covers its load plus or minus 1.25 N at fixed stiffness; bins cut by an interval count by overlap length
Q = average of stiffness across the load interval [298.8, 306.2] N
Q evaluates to 2.58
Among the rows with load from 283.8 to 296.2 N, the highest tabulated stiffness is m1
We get 2.85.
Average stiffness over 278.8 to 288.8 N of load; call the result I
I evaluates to 2.71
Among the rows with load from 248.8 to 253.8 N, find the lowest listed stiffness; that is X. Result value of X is 2.83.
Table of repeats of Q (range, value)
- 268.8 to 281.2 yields 2.78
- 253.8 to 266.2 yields 3.01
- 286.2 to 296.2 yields 2.63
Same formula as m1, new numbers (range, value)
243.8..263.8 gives 3.23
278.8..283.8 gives 2.63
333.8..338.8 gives 2.43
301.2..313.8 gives 2.75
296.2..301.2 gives 2.55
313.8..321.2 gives 2.49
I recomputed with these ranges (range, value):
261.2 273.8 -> 2.92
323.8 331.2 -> 2.47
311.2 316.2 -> 2.31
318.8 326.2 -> 2.4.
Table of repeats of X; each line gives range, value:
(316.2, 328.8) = 2.35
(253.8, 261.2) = 2.93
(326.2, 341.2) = 2.21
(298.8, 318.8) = 2.18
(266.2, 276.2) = 2.68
